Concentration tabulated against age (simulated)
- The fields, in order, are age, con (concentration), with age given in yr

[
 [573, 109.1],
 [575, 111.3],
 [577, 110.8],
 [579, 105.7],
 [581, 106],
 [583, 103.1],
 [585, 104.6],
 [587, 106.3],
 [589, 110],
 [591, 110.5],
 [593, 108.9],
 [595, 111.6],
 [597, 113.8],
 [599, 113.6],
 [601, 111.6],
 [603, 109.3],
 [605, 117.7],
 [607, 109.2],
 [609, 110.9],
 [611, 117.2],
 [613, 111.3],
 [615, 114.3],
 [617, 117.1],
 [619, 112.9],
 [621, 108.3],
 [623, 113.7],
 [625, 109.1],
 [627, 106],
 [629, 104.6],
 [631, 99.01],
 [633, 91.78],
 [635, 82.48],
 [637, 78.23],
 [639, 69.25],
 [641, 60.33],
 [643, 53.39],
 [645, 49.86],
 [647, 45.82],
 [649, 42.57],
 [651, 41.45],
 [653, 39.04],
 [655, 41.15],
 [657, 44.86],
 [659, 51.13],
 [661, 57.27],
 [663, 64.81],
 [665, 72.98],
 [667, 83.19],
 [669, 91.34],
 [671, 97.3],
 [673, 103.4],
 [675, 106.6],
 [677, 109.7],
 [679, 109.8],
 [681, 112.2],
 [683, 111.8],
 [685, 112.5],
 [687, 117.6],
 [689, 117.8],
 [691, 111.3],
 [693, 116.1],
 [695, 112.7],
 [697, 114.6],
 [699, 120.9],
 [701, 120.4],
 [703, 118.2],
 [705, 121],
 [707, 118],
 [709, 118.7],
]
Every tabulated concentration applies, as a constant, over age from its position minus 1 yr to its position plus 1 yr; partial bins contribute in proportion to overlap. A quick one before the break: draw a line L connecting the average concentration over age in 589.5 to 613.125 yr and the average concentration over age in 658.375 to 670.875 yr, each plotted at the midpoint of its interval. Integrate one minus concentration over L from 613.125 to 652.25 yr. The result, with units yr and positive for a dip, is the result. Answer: 4.0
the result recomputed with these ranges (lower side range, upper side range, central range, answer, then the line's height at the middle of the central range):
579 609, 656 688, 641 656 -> 7.9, 96.2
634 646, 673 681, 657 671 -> 3.6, 93.4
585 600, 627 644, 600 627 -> -4.6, 96.2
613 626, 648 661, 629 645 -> 0.6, 78.5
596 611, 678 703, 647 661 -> 8.5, 114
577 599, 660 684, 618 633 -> -0.7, 102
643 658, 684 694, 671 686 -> -2.1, 95.7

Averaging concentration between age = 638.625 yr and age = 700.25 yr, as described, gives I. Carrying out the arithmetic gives 83.6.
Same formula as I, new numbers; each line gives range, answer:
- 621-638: 98.7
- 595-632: 111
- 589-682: 90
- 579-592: 107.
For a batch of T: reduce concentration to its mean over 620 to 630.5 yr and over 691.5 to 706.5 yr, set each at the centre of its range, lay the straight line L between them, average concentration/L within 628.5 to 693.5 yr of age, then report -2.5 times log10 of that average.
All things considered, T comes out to 0.36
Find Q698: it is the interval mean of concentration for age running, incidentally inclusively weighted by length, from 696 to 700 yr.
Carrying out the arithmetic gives 118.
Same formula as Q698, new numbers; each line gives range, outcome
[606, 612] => 112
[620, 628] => 109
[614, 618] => 116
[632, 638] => 84.2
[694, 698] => 114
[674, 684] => 110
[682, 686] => 112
